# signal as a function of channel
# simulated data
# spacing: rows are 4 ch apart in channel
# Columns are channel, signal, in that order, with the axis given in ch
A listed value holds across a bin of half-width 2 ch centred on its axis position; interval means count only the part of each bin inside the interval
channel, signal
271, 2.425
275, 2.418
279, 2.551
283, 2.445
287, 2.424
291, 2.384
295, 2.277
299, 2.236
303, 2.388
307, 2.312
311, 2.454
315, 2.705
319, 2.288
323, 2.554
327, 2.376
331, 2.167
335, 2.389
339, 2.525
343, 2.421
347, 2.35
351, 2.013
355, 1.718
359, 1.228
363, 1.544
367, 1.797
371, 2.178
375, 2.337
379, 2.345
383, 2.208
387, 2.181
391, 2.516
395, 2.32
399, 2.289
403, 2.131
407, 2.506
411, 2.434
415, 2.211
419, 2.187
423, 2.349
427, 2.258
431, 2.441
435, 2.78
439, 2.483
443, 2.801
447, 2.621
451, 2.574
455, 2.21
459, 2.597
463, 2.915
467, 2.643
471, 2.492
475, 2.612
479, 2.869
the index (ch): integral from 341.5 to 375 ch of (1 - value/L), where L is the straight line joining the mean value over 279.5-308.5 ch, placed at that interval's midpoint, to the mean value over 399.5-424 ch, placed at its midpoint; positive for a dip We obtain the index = 5.82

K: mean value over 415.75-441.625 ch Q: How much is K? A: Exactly 2.42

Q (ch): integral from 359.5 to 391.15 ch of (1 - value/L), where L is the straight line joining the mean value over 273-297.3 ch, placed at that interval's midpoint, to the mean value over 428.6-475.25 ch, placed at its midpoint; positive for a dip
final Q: 5.5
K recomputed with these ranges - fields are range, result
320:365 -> 2.12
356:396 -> 2.05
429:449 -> 2.63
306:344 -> 2.42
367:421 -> 2.28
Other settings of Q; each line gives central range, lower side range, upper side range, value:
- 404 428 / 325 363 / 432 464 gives 1.3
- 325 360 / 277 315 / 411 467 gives 4.0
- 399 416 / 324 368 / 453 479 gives 0.1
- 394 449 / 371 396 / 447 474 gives 0.6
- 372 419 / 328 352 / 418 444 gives 2.1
